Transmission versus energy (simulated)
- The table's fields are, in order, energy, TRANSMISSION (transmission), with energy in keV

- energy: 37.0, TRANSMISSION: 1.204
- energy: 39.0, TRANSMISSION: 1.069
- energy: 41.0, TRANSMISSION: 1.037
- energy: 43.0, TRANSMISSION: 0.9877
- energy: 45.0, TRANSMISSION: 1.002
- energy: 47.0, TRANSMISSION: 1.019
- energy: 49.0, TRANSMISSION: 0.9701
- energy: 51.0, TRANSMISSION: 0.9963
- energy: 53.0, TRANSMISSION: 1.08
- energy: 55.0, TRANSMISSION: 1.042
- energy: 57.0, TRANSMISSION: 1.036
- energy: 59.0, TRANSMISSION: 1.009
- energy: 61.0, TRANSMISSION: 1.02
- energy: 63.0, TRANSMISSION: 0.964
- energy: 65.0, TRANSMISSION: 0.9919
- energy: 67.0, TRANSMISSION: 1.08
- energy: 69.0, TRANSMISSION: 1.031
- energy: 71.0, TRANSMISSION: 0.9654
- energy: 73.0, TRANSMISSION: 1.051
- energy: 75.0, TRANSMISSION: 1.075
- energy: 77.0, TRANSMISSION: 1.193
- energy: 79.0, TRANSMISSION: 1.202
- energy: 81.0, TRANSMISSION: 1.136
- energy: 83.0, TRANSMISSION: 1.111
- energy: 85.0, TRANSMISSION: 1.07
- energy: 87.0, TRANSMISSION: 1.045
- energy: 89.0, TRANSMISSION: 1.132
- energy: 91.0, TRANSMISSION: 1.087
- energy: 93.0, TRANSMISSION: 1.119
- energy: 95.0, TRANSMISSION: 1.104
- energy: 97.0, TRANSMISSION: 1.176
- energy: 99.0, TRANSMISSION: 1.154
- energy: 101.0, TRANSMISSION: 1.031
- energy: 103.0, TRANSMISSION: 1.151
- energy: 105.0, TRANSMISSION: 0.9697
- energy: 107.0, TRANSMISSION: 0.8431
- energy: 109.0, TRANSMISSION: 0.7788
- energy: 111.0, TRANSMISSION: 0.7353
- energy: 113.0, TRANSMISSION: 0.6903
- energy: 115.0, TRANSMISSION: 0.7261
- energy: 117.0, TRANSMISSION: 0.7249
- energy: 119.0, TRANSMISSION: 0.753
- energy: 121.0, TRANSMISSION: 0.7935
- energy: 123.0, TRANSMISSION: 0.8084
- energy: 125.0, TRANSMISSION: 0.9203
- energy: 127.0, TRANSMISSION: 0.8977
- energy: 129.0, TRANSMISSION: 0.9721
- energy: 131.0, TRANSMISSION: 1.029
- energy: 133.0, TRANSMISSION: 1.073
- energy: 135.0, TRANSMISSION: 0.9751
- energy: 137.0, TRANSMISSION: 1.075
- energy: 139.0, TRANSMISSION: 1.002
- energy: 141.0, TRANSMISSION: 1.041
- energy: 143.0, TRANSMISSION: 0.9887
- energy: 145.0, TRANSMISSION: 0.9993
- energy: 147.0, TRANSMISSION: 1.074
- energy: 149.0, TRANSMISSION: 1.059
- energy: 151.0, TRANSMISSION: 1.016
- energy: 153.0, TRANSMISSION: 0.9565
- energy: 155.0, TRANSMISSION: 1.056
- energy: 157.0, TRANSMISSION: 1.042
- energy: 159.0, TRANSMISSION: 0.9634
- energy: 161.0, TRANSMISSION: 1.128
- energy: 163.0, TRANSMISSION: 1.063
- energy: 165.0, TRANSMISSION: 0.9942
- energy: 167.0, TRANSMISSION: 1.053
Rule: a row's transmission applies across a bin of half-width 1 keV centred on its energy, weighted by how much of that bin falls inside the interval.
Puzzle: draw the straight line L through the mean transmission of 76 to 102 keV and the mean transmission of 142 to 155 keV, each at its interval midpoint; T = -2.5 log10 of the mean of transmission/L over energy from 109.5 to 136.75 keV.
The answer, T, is 0.23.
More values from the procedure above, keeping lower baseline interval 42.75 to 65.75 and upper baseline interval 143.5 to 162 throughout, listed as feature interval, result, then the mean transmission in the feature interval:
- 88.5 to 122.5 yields 0.096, 0.935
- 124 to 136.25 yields 0.051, 0.98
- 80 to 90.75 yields -0.083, 1.1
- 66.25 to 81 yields -0.076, 1.09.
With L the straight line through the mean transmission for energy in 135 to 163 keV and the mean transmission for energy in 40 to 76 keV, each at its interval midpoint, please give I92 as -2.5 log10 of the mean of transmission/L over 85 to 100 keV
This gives -0.09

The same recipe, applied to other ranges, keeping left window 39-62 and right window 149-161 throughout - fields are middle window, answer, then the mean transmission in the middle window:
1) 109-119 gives 0.37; 0.729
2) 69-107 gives -0.07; 1.09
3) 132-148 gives -0.01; 1.03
